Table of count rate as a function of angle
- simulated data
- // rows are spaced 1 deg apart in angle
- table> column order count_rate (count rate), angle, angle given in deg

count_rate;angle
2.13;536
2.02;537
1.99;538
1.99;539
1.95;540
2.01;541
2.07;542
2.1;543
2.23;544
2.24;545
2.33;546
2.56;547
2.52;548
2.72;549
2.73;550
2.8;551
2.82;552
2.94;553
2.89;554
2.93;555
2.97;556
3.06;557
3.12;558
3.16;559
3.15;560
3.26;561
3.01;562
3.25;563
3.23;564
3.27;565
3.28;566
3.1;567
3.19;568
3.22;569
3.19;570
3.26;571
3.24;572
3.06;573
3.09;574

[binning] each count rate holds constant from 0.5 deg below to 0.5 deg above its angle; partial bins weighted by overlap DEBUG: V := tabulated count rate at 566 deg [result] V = 3.28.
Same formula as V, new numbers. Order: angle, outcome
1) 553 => 2.94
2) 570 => 3.19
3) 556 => 2.97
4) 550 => 2.73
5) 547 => 2.56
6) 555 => 2.93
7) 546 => 2.33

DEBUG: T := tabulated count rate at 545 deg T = 2.24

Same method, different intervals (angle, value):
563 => 3.25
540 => 1.95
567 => 3.1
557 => 3.06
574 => 3.09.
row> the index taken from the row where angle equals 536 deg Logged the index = 2.13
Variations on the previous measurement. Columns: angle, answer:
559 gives 3.16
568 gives 3.19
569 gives 3.22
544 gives 2.23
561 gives 3.26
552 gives 2.82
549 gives 2.72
